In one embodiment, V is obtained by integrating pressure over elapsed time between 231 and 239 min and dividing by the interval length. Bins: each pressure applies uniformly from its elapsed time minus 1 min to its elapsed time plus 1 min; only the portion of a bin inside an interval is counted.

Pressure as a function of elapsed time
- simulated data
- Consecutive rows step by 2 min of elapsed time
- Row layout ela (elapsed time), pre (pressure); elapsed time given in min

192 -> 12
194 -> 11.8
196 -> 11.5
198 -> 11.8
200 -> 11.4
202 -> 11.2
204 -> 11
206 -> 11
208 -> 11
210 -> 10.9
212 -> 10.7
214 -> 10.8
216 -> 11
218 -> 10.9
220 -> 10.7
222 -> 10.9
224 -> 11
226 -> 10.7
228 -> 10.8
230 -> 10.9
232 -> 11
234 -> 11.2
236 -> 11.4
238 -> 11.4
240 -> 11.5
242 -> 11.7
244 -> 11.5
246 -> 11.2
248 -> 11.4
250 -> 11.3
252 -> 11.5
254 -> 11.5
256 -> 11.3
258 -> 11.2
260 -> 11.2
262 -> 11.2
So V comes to 11.2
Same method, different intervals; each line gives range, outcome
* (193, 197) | 11.7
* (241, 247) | 11.5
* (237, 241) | 11.4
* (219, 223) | 10.8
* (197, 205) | 11.4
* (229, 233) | 10.9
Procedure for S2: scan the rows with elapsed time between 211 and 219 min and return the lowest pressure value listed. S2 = 10.7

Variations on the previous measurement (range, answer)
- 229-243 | 10.9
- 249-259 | 11.2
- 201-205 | 11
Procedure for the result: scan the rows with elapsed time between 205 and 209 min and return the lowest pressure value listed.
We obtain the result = 11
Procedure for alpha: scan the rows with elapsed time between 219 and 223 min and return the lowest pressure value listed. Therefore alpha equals 10.7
